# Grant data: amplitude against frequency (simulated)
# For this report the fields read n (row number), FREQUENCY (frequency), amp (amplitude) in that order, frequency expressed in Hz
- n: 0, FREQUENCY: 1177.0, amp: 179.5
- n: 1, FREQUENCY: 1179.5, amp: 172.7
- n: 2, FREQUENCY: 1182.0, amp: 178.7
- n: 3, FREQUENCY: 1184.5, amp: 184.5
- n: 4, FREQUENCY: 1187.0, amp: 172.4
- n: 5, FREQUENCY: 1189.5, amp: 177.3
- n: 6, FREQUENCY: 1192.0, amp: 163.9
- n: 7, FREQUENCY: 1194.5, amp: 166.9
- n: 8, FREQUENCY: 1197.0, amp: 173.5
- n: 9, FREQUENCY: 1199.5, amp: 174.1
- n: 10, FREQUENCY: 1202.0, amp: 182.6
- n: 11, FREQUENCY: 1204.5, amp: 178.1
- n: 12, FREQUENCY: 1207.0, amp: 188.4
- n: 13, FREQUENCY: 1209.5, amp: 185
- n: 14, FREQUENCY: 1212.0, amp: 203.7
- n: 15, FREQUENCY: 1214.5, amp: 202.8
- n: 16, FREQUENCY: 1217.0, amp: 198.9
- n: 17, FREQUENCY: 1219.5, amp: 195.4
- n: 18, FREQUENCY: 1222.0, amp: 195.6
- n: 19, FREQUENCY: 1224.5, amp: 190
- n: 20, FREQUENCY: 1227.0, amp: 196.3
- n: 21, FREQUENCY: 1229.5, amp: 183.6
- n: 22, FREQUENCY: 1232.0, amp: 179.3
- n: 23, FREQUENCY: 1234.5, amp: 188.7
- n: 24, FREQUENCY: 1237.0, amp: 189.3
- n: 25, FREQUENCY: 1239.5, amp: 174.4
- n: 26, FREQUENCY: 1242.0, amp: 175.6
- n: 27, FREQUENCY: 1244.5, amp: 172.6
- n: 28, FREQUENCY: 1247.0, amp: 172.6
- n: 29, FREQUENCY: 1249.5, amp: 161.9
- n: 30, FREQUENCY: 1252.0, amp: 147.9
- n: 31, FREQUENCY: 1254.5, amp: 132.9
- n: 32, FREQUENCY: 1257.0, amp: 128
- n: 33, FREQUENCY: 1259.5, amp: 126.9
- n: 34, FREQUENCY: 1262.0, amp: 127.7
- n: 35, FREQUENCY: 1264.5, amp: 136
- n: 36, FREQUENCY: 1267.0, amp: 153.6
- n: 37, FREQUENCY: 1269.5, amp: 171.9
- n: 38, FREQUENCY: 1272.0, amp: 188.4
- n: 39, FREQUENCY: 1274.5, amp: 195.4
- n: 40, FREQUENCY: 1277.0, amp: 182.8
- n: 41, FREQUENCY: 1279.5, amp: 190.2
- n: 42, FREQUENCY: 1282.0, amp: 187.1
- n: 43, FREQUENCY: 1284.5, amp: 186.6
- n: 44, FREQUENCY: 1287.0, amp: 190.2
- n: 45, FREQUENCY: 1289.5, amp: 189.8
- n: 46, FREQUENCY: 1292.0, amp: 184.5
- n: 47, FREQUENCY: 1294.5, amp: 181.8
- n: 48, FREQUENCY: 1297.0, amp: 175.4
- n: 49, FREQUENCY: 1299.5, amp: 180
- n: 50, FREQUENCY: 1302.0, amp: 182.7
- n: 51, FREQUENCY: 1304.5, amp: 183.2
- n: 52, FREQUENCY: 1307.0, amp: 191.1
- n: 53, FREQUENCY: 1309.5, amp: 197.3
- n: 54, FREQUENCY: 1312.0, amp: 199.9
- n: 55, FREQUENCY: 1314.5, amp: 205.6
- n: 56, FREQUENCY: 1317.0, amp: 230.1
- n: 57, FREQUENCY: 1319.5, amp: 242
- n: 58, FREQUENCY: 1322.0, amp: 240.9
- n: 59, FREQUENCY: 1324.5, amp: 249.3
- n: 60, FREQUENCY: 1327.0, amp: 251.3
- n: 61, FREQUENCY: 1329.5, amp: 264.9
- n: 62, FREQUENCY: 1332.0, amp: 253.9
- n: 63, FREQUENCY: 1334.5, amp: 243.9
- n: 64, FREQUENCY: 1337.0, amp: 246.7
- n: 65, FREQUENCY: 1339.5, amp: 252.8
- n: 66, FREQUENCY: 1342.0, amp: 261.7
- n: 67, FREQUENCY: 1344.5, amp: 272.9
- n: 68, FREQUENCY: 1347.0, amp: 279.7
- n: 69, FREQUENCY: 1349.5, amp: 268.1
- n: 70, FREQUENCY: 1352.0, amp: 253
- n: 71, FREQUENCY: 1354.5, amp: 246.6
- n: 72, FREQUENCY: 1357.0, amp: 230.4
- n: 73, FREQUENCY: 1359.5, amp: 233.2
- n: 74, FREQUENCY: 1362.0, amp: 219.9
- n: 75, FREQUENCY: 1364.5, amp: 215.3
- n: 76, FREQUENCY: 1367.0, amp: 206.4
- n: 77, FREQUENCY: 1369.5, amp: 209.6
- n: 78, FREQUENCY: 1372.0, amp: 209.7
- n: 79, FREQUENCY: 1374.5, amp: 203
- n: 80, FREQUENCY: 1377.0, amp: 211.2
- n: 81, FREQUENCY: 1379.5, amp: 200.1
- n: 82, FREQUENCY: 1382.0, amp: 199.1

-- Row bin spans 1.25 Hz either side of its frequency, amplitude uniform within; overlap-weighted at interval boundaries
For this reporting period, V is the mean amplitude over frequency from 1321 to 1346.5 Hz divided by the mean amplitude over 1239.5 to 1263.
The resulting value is 1.7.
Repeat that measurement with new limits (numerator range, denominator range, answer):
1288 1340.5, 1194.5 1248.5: 1.17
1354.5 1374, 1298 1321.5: 1.08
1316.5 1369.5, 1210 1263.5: 1.41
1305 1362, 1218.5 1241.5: 1.28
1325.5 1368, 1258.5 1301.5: 1.42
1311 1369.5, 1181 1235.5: 1.31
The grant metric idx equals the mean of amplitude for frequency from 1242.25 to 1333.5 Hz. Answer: 188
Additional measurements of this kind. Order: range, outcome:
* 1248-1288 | 163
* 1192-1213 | 180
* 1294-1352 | 230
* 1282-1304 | 184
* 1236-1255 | 167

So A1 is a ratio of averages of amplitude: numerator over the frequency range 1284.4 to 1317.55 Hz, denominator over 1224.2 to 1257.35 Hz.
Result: 1.11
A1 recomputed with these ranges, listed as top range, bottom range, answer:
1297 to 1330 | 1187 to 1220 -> 1.17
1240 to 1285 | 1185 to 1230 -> 0.88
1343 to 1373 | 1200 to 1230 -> 1.24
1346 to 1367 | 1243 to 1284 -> 1.49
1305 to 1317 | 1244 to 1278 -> 1.28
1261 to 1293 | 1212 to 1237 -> 0.91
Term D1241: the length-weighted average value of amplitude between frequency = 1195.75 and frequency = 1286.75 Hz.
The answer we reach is 176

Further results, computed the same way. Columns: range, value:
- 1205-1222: 195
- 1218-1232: 191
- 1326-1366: 249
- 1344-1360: 255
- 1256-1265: 129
